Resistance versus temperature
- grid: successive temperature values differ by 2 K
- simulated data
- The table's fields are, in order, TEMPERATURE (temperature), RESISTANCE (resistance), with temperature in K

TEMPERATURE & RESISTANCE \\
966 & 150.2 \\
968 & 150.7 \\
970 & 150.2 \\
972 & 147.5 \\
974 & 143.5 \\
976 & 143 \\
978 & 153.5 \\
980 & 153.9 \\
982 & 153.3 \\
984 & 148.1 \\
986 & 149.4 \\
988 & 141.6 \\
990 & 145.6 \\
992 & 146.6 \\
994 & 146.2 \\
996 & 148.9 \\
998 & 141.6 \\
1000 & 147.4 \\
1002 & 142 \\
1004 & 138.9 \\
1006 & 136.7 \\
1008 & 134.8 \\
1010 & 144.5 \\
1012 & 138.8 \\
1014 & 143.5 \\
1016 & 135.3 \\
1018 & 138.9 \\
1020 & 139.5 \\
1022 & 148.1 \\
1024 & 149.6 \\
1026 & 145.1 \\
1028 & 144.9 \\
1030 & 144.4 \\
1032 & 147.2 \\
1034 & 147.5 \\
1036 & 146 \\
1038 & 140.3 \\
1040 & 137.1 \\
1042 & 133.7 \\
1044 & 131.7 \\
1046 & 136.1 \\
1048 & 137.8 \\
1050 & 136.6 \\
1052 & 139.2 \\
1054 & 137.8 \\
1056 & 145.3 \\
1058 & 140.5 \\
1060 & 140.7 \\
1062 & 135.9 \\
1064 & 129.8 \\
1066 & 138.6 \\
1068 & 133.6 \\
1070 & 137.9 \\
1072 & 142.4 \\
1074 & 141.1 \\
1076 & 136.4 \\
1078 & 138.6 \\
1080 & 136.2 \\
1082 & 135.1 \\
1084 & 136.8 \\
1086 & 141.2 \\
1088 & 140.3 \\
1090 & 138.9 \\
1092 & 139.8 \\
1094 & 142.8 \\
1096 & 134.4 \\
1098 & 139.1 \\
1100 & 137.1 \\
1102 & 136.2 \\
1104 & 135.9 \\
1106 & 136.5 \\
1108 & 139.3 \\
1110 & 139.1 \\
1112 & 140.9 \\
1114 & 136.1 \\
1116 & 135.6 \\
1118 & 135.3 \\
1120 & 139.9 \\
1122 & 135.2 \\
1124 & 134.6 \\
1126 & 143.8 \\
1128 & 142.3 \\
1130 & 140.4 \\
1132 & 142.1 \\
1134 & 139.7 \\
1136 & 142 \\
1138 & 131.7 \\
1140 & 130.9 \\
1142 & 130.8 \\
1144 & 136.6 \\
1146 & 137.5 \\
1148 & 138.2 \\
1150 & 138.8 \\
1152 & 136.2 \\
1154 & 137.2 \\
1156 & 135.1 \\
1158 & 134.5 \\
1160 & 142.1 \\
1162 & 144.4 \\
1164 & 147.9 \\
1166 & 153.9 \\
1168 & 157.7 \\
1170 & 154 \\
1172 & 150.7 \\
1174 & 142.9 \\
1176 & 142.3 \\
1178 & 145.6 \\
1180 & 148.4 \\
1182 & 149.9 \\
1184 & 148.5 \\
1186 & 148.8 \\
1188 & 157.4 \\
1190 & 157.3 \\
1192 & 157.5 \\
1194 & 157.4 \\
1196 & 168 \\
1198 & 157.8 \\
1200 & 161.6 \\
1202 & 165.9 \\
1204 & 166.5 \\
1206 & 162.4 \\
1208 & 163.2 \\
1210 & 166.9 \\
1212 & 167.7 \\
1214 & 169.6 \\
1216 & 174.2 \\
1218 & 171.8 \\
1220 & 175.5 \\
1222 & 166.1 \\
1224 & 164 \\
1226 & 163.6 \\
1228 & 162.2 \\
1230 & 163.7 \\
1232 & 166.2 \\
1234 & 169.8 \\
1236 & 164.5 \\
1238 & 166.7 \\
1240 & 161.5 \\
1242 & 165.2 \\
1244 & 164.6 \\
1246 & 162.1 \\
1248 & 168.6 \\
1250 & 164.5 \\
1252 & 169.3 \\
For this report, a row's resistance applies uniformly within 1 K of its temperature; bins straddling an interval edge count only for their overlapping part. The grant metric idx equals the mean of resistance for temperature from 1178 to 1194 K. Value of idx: 152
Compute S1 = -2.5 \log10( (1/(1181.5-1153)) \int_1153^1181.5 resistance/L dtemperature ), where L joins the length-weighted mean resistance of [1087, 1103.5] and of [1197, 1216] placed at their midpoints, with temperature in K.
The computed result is 0.07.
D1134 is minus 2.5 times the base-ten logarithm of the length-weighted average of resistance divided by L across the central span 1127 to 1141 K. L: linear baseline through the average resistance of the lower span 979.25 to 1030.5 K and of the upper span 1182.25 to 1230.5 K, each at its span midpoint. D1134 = 0.13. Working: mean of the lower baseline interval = 144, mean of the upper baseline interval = 163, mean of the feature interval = 138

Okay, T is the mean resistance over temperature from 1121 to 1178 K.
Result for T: 141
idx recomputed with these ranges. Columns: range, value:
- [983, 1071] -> 141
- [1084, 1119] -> 138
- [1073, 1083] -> 137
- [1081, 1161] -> 138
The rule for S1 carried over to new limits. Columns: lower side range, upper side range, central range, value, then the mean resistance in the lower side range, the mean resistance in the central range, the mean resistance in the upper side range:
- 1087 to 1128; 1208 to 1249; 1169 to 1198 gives 0.03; 138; 152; 167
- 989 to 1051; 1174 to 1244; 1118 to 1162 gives 0.12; 142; 138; 161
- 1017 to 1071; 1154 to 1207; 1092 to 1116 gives 0.06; 140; 138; 152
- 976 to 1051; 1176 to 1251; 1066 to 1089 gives 0.08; 143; 138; 162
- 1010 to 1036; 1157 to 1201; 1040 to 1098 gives 0.06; 144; 138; 151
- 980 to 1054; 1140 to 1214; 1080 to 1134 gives 0.06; 143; 138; 150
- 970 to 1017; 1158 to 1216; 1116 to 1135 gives 0.10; 145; 139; 156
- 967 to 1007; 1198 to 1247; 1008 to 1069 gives 0.08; 146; 140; 166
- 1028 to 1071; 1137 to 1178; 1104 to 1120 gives 0.02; 139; 138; 141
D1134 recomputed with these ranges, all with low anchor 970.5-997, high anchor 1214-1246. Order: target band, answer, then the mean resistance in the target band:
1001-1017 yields 0.08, 139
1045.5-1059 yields 0.10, 139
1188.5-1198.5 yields 0.03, 160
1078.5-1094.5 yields 0.12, 139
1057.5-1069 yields 0.13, 136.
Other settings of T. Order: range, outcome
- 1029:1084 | 139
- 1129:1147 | 137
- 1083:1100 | 139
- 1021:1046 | 143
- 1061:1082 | 137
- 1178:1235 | 162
